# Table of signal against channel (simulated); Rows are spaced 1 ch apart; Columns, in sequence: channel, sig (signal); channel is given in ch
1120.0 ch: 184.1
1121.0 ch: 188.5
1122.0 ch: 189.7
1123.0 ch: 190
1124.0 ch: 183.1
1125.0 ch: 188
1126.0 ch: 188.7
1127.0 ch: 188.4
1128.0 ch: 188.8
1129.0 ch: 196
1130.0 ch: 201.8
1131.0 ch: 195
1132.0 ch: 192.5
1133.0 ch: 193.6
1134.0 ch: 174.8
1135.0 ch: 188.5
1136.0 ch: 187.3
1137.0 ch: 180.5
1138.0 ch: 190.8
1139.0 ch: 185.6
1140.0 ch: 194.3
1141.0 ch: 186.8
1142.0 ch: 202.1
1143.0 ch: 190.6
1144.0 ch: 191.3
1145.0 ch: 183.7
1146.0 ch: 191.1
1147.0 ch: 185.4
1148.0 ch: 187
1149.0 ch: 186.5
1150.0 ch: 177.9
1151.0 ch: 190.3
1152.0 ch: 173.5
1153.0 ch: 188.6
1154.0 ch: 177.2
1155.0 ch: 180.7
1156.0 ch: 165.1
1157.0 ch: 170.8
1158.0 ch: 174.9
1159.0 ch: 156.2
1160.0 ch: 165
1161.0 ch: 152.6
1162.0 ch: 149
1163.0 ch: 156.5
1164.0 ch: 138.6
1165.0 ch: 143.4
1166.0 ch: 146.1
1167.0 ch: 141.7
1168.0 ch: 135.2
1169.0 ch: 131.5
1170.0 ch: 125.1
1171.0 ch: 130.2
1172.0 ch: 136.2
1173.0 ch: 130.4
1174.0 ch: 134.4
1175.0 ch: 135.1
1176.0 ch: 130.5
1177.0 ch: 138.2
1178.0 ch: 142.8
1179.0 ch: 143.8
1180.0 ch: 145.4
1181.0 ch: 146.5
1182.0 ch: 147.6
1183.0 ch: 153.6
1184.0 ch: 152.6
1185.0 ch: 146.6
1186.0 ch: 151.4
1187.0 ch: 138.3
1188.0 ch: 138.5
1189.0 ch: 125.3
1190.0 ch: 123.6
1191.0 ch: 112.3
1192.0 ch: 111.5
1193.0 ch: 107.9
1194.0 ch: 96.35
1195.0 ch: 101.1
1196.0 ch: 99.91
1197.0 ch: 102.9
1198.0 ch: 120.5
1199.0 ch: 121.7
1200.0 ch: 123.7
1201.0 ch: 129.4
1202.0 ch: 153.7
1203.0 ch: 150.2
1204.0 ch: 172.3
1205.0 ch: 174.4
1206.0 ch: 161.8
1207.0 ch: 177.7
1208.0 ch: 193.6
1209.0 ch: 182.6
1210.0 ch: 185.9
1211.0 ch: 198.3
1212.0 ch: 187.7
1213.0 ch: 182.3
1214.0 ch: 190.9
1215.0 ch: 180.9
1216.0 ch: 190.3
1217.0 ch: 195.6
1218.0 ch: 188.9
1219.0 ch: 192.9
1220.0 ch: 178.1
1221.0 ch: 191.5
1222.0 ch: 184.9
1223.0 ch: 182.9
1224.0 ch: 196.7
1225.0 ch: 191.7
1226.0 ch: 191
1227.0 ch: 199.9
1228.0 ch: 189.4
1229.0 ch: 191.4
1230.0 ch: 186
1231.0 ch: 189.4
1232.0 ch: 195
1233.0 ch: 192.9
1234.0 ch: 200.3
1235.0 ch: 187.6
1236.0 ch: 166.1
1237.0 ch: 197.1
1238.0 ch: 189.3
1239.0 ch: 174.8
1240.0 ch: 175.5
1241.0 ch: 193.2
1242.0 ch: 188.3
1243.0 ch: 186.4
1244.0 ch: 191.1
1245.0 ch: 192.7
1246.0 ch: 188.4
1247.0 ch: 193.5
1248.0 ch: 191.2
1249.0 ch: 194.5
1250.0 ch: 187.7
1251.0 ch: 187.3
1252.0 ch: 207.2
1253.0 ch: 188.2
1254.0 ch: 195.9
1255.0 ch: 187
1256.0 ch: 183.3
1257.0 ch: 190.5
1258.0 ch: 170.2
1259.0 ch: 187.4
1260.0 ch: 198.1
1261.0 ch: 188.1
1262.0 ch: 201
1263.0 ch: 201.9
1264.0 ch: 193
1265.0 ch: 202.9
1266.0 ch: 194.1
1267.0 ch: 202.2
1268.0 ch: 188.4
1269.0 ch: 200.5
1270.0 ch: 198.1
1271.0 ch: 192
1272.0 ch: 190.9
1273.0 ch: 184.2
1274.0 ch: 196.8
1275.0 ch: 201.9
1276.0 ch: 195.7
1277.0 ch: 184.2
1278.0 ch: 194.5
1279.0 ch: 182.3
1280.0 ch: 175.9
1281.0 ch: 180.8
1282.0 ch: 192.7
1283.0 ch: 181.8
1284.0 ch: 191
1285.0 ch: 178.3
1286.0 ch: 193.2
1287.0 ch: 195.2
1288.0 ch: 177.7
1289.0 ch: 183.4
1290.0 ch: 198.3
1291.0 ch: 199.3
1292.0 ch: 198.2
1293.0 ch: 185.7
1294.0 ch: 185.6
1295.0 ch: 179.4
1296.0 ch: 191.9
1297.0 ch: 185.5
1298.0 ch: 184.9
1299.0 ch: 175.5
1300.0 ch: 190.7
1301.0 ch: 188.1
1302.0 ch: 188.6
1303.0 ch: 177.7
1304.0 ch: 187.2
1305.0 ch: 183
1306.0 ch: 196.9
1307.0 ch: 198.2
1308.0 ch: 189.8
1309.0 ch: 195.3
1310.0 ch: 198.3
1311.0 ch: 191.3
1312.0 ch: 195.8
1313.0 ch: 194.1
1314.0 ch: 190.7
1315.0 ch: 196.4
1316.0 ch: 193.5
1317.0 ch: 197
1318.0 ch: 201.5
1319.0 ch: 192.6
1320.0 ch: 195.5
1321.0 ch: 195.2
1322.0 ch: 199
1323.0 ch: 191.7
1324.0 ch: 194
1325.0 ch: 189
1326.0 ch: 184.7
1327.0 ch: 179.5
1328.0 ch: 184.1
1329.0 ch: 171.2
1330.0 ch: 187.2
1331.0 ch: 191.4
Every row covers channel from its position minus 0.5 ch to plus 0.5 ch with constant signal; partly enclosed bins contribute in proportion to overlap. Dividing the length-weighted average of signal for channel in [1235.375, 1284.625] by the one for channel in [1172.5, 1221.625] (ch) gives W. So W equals 1.26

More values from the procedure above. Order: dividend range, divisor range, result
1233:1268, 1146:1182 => 1.23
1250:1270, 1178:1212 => 1.35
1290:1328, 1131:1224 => 1.19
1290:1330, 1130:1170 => 1.09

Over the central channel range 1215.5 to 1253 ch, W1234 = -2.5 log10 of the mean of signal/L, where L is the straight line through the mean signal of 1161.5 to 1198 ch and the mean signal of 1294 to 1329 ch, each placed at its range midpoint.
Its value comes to -0.21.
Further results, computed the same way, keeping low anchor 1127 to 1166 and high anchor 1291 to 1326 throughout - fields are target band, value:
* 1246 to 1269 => -0.03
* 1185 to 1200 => 0.47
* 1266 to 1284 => -0.01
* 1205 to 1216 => 0.00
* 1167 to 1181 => 0.31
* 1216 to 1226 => -0.03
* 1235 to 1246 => 0.00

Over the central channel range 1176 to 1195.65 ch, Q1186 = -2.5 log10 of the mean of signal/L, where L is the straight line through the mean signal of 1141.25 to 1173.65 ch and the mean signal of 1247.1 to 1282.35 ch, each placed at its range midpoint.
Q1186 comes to 0.28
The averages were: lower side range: 164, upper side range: 192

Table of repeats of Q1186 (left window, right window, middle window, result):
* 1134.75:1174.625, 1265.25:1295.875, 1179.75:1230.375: 0.11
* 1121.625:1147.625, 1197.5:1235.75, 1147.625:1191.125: 0.22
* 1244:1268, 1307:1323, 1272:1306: 0.03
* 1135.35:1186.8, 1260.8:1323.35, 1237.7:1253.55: -0.05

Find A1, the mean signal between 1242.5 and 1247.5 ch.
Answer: 190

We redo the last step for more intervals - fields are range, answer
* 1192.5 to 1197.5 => 102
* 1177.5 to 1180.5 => 144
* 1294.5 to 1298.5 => 185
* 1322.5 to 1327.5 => 188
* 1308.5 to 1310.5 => 197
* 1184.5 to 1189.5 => 140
